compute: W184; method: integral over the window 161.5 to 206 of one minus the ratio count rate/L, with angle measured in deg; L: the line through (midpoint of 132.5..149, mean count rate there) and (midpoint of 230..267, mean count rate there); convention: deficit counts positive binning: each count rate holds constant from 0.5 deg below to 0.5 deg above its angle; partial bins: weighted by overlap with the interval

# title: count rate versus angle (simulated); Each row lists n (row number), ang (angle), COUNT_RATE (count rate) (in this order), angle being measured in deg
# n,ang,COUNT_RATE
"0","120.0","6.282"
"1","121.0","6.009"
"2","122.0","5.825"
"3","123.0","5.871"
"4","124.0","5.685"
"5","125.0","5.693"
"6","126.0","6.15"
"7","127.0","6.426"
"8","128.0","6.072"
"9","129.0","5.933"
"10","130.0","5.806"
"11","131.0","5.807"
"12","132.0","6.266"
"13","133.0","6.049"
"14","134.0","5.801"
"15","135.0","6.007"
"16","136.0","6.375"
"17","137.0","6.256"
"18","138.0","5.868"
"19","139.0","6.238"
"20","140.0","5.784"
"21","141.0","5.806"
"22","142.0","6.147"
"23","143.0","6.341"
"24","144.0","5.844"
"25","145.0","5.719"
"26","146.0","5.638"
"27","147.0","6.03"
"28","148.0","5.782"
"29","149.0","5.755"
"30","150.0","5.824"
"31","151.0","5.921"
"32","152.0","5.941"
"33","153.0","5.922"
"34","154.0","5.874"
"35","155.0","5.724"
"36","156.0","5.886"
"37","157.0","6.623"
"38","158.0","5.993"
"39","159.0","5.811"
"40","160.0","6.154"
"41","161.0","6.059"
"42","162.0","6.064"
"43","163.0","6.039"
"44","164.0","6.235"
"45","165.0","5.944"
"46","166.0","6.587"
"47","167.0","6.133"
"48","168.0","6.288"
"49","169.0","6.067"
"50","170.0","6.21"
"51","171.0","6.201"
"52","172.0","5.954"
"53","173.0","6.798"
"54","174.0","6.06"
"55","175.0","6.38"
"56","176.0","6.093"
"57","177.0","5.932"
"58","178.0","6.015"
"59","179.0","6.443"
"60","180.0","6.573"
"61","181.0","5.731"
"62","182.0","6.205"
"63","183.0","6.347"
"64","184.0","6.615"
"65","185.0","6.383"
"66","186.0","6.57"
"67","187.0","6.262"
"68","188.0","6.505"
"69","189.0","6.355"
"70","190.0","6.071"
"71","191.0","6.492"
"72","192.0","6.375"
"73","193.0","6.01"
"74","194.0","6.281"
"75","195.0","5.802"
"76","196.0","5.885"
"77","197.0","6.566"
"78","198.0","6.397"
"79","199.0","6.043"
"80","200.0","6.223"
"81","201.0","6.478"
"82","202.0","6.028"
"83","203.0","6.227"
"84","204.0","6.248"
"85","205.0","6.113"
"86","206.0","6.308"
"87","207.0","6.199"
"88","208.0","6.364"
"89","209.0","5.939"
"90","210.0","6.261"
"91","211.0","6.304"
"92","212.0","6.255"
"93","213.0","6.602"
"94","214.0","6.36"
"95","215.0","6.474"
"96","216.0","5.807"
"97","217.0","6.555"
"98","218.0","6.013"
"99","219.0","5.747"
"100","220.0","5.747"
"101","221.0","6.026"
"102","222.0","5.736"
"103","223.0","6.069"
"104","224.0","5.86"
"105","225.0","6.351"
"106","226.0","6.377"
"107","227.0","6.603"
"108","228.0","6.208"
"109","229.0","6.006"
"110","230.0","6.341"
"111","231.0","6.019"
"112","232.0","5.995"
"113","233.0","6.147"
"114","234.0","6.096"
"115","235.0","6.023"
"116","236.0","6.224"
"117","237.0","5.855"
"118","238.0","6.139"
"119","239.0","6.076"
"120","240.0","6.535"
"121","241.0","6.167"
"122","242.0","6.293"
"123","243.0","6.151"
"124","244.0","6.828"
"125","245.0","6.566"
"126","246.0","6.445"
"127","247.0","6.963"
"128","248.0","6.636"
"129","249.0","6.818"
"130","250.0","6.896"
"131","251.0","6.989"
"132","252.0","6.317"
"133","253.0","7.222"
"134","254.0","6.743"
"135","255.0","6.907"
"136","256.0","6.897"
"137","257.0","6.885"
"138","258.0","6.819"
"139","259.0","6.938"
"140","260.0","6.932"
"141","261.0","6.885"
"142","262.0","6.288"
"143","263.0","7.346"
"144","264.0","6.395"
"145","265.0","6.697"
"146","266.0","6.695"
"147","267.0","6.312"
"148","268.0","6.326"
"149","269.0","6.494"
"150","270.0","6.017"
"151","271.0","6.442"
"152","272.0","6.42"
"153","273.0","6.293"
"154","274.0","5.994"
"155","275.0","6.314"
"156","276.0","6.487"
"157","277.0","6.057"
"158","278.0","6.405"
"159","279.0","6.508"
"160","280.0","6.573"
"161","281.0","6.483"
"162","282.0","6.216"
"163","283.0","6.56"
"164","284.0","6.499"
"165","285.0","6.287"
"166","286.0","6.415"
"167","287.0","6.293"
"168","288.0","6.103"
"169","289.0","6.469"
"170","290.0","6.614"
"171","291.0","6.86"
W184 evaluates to -0.2 deg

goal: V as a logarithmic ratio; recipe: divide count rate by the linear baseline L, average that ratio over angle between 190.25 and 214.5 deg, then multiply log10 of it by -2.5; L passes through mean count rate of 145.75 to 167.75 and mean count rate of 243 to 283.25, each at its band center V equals 0.003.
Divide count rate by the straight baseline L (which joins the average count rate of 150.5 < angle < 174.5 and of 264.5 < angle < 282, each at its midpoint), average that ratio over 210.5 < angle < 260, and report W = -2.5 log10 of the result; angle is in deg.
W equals -0.02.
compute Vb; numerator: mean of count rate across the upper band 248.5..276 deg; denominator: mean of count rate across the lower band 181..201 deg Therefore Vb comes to 1.06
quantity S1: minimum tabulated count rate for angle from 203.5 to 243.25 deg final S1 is 5.736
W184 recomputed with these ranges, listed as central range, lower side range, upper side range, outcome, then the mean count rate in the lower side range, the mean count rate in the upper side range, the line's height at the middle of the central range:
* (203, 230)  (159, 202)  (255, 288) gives 0.7 deg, 6.23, 6.51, 6.34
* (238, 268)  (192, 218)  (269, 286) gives -1.7 deg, 6.23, 6.35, 6.31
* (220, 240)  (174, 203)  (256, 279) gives 0.9 deg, 6.25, 6.53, 6.4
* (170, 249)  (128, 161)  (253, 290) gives 0.2 deg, 5.97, 6.52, 6.25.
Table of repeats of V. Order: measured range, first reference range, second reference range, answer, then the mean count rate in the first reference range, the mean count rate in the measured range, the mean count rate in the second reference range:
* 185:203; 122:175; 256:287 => -0.01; 6.03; 6.26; 6.5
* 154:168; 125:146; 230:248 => 0.00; 6.02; 6.1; 6.28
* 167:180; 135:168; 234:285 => -0.02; 6.01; 6.21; 6.51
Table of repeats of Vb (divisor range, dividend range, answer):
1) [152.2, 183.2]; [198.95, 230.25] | 1.01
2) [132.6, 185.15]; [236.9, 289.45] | 1.07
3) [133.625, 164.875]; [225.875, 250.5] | 1.06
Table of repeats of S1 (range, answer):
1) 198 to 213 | 5.939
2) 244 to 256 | 6.317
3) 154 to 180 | 5.724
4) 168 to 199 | 5.731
